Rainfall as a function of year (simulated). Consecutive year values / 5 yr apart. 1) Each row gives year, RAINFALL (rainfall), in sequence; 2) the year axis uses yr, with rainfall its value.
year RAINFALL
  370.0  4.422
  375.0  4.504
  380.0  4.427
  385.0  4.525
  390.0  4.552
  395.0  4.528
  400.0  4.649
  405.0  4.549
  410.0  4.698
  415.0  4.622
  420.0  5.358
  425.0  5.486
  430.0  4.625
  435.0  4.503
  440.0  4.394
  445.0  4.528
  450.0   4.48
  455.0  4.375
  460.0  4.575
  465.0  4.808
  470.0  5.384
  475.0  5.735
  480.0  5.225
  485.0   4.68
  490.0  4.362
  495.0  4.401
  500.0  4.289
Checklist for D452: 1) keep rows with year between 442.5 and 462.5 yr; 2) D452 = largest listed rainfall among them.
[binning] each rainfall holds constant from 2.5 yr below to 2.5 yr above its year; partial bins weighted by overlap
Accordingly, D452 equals 4.575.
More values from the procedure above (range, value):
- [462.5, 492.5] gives 5.735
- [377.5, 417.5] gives 4.698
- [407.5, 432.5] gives 5.486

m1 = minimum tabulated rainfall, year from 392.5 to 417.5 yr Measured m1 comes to 4.528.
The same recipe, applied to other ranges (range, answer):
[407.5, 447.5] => 4.394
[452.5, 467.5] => 4.375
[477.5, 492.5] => 4.362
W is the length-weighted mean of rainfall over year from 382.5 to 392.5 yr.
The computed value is 4.54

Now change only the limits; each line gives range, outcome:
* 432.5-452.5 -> 4.48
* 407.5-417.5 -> 4.66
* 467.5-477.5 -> 5.56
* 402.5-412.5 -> 4.62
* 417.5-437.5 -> 4.99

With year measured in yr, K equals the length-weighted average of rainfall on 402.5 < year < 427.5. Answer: 4.94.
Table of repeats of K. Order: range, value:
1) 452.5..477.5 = 4.98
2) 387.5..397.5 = 4.54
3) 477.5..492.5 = 4.76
